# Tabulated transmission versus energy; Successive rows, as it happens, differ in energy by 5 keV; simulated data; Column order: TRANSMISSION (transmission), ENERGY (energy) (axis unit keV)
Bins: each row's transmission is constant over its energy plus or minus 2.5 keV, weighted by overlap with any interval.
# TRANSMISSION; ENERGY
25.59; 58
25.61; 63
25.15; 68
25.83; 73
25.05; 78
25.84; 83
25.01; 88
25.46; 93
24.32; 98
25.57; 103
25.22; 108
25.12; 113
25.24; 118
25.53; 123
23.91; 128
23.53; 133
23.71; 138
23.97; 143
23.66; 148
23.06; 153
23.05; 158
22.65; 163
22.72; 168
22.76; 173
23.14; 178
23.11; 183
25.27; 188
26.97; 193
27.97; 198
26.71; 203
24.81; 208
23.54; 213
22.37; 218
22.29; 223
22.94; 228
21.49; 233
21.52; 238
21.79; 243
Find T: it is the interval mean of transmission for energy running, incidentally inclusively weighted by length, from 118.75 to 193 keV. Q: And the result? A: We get 23.7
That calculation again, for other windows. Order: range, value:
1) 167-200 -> 24.6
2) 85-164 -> 24.4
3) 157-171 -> 22.8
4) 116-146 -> 24.3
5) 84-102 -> 25.1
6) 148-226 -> 24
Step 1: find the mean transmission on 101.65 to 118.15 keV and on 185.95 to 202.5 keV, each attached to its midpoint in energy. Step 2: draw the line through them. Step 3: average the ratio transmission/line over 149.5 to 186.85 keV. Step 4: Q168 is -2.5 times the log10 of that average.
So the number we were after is 0.14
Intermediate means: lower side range 25.3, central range 23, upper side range 26.8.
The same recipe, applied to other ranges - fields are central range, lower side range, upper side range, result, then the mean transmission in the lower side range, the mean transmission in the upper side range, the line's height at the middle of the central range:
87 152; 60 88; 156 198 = 0.01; 25.5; 24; 24.8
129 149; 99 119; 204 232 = 0.04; 25.2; 23.3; 24.7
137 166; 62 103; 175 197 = 0.07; 25.3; 24.8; 25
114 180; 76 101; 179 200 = 0.08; 25.1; 25.6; 25.4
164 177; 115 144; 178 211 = 0.11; 24.3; 25.6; 25.1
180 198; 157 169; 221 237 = -0.13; 22.8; 22.2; 22.5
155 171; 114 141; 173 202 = 0.09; 24.4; 25.1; 24.8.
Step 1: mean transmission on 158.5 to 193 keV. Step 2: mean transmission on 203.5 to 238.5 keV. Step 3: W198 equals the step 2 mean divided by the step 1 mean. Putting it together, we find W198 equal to 1.0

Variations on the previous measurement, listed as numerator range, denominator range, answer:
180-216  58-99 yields 1.00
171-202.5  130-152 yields 1.06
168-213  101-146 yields 1.01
